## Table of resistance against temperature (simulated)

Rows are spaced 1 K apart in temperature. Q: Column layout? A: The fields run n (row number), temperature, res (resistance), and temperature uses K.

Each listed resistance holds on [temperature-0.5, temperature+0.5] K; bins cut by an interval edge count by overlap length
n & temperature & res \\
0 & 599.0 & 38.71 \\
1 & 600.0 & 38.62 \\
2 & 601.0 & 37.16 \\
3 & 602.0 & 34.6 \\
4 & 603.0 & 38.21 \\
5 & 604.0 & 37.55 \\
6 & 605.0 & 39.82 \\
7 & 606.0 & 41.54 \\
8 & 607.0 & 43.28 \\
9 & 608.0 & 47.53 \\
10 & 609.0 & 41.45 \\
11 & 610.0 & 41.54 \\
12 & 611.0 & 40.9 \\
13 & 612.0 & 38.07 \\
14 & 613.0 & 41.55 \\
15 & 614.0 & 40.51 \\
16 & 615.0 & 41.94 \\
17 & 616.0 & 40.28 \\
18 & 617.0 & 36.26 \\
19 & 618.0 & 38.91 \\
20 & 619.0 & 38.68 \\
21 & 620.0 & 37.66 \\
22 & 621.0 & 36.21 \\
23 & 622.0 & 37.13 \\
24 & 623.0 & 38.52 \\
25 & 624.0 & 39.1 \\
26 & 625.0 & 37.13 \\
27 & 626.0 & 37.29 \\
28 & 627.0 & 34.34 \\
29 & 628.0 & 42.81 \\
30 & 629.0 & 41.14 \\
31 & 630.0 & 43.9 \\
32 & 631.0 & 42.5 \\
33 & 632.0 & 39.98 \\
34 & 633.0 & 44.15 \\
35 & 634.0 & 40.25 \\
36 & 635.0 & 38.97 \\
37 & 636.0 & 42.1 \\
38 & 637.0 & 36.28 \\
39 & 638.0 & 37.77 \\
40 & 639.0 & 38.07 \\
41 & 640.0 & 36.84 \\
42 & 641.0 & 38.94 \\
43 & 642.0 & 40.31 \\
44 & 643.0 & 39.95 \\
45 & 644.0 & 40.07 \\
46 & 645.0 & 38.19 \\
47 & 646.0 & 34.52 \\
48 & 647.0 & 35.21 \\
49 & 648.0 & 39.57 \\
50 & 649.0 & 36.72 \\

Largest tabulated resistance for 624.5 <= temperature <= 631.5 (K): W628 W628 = 43.9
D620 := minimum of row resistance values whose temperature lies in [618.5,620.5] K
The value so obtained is 37.66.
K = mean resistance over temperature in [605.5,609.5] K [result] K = 43.4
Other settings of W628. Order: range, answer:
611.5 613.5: 41.55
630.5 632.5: 42.5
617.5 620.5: 38.91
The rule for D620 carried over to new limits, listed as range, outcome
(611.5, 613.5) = 38.07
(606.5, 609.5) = 41.45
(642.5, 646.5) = 34.52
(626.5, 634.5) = 34.34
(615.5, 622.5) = 36.21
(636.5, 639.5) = 36.28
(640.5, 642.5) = 38.94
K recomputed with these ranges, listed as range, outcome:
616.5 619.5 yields 37.9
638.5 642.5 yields 38.5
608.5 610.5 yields 41.5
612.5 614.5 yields 41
